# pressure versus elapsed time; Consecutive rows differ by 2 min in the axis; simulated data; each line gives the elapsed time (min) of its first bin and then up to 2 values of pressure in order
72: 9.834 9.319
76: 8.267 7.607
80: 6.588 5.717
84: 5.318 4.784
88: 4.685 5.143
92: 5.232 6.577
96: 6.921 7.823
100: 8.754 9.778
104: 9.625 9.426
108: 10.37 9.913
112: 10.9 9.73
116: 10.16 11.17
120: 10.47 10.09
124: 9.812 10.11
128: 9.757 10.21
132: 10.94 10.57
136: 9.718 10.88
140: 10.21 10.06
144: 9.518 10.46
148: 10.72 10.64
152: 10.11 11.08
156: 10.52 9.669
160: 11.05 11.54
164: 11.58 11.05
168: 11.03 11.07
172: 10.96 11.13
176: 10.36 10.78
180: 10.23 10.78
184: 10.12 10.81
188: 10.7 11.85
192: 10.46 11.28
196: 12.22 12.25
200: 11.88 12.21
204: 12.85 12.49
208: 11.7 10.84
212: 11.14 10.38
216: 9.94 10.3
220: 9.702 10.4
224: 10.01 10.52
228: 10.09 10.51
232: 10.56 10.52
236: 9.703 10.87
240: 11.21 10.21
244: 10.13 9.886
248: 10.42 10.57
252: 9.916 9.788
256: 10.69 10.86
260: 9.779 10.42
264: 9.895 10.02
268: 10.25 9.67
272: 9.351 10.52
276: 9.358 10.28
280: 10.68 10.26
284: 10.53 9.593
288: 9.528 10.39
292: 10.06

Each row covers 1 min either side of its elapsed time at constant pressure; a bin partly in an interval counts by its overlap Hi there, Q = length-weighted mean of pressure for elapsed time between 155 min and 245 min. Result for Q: 10.9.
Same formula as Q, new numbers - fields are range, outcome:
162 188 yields 10.8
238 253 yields 10.4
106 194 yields 10.5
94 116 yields 9.24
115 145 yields 10.2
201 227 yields 11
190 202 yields 11.7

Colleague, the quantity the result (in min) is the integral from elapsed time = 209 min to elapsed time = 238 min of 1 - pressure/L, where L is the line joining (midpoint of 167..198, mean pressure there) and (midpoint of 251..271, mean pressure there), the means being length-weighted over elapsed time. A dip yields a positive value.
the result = 0.5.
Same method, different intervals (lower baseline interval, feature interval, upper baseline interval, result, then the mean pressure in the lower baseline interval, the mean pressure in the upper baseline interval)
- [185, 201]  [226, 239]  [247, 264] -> 0.4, 11.4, 10.3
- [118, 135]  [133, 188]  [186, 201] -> 1.4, 10.3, 11.5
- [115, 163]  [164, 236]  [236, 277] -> -4.6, 10.4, 10.2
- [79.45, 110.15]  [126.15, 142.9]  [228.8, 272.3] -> -4.8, 7.23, 10.3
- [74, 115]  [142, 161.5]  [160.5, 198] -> -0.9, 7.7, 11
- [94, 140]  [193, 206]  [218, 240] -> -2.5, 9.81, 10.3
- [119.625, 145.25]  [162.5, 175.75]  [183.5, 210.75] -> -0.2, 10.2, 11.6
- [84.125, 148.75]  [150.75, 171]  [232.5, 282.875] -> -3.0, 9.15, 10.2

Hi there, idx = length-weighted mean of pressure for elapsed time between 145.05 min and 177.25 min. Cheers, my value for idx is 10.8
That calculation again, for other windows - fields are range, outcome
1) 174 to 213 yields 11.3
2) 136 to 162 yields 10.4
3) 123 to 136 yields 10.2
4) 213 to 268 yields 10.3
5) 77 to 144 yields 8.77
